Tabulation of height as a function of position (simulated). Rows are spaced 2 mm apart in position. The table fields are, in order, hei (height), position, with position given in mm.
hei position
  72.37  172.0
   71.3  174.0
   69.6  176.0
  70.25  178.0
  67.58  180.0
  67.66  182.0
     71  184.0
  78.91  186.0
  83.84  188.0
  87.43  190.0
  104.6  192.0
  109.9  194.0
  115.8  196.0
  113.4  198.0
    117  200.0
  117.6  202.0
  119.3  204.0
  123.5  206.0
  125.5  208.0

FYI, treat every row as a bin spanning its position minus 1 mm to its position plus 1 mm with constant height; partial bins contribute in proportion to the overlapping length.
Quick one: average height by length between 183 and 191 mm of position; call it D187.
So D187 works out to 80.3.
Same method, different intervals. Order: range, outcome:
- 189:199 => 106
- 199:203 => 117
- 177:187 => 71.1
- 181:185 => 69.3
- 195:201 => 115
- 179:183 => 67.6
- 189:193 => 96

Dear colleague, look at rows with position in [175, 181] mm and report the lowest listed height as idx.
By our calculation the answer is 67.58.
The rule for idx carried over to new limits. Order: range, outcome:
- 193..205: 109.9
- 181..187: 67.66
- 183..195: 71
